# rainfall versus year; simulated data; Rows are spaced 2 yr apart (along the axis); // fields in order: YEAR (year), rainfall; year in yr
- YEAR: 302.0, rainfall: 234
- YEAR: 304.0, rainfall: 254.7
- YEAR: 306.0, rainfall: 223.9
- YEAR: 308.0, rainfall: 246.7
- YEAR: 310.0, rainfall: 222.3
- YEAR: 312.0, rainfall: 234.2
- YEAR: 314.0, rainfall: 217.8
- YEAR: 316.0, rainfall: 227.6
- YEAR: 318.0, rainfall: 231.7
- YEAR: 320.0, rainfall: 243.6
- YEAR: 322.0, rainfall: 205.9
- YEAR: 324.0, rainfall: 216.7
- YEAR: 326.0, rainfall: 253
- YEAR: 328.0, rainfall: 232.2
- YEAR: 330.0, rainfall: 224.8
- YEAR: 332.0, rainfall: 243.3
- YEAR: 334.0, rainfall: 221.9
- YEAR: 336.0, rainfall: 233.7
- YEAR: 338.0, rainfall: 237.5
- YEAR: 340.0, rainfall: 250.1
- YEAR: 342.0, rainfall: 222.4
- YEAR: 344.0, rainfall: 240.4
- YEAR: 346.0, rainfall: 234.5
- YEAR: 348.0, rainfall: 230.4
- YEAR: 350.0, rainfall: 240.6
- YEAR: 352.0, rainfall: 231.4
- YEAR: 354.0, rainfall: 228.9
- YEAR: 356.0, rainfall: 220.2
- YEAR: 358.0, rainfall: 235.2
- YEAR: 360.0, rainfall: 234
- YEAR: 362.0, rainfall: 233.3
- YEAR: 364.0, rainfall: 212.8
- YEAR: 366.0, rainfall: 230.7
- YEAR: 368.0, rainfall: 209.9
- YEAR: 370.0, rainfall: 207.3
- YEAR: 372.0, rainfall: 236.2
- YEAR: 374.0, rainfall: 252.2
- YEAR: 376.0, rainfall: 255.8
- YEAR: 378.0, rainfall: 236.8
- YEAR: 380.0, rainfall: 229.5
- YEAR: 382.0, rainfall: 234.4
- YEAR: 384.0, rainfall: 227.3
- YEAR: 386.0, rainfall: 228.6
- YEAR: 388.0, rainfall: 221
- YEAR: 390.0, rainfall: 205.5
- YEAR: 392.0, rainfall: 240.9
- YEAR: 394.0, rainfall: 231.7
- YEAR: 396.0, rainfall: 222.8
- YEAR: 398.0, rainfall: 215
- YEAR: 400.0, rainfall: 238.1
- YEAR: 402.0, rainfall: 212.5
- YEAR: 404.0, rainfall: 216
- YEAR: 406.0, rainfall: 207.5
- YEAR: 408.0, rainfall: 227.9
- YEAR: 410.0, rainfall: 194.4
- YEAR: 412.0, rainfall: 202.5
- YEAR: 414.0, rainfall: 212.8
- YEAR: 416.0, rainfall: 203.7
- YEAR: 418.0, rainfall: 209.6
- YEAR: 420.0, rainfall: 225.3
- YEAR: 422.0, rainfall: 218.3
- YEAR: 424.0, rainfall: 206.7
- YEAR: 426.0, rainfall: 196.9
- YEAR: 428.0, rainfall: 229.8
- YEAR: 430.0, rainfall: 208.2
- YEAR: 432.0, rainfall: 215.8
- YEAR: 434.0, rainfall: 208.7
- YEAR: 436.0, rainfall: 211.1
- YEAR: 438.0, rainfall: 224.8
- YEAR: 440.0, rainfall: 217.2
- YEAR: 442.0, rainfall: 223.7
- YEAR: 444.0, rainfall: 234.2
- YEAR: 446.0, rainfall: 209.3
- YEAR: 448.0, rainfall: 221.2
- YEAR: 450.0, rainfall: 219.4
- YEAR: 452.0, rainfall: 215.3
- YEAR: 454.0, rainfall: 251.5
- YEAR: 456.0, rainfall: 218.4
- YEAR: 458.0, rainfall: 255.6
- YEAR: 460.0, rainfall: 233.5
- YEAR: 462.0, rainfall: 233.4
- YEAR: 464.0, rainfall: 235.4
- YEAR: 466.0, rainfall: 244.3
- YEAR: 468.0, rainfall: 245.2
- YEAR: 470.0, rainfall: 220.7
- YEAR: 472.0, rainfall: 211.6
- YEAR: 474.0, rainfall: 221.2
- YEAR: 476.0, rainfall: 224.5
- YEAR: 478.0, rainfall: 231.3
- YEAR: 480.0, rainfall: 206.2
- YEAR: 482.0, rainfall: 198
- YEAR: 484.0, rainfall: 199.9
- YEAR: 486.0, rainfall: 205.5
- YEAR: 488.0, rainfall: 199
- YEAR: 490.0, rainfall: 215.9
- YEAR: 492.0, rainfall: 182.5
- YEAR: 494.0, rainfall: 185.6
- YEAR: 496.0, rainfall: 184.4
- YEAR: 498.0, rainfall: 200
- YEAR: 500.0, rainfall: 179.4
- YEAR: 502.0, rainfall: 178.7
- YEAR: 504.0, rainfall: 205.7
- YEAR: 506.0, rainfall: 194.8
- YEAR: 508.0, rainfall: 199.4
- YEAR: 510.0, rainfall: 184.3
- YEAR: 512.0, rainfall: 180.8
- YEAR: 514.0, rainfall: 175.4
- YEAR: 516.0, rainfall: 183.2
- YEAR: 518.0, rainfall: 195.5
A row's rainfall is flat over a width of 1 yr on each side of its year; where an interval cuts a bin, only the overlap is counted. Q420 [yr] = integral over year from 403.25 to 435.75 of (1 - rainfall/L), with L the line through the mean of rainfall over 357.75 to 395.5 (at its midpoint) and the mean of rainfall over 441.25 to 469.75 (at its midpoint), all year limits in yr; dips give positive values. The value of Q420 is 2.7 yr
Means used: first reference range 229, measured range 211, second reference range 231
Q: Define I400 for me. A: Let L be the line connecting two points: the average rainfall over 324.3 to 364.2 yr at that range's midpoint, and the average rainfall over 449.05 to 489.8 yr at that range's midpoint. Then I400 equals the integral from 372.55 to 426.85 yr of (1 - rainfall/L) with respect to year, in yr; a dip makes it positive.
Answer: 1.8 yr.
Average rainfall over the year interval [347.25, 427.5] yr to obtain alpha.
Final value 223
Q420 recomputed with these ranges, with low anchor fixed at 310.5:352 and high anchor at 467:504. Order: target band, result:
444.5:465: -1.9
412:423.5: 0.2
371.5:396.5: -1.1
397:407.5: 0.1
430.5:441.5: -0.1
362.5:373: 0.3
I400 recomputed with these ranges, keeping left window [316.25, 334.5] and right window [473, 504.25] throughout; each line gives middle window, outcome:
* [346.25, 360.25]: -0.4 yr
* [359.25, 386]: -1.1 yr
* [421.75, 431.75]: 0.0 yr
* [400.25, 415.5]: 0.3 yr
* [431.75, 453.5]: -1.0 yr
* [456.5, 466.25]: -1.6 yr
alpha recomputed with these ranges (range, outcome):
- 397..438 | 213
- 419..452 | 217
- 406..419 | 208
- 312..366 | 231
